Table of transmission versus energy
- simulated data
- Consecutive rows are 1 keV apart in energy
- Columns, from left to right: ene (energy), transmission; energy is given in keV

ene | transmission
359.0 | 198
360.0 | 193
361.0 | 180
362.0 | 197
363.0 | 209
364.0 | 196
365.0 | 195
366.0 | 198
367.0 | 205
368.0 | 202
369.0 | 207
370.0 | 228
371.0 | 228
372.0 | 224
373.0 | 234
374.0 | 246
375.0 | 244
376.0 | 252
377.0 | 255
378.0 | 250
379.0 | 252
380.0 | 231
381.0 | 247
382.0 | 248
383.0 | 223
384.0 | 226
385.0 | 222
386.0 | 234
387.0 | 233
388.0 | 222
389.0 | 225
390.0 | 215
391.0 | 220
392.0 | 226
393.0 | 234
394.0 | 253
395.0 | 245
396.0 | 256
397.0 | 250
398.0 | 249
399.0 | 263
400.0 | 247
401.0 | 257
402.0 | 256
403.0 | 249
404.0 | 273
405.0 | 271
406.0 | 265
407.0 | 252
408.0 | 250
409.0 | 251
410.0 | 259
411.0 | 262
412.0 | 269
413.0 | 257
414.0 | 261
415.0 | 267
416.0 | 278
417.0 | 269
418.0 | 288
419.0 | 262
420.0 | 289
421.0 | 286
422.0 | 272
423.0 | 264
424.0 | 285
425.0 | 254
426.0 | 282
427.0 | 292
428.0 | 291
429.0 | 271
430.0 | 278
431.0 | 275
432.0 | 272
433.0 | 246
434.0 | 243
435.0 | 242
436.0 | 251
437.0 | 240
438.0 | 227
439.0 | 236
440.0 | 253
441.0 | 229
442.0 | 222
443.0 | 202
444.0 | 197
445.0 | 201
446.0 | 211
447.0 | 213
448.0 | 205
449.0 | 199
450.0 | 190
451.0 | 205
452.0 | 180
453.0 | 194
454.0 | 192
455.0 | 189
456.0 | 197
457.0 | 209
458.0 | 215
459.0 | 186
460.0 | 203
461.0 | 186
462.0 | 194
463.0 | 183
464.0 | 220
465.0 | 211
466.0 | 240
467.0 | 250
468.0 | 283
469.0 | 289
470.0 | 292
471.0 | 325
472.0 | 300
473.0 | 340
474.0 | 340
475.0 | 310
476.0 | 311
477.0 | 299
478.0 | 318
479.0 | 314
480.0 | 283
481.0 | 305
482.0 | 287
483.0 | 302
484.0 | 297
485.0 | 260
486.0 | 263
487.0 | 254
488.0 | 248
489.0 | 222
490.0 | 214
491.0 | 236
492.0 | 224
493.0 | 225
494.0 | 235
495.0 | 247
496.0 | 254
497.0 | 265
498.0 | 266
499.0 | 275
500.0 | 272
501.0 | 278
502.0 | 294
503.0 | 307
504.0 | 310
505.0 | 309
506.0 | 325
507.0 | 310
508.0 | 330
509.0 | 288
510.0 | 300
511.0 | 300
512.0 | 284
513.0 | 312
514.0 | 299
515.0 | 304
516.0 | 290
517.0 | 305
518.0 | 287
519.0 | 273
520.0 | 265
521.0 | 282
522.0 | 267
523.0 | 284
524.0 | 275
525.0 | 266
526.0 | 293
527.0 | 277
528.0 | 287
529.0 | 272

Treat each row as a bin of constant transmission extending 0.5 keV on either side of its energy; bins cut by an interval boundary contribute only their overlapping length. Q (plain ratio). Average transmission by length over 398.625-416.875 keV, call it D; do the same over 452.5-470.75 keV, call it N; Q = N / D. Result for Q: 0.8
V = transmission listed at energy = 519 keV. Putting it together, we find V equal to 273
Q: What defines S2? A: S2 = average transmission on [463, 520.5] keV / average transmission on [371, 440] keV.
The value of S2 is 1.11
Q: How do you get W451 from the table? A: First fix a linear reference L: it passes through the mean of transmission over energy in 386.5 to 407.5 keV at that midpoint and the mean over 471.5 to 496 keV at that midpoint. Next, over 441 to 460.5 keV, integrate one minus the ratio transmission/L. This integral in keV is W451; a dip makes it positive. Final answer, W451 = 4.7 keV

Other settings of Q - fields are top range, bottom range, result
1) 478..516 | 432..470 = 1.28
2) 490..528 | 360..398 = 1.24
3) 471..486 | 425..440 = 1.17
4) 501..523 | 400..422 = 1.12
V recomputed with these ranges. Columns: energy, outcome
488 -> 248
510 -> 300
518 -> 287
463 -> 183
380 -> 231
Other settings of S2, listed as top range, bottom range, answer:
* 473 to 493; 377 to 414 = 1.13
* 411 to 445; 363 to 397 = 1.13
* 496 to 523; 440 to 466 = 1.43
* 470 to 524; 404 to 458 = 1.17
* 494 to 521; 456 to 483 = 1.09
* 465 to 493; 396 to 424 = 1.06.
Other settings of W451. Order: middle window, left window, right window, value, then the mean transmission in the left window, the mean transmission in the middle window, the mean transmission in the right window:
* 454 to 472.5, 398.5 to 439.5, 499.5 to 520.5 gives 3.3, 263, 231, 297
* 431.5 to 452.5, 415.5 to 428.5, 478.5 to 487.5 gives 4.4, 278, 222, 285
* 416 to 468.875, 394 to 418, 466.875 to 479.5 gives 9.1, 259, 235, 307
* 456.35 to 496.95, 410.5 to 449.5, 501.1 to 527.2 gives 2.4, 252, 259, 294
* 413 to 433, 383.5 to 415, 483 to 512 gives -1.7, 247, 274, 272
